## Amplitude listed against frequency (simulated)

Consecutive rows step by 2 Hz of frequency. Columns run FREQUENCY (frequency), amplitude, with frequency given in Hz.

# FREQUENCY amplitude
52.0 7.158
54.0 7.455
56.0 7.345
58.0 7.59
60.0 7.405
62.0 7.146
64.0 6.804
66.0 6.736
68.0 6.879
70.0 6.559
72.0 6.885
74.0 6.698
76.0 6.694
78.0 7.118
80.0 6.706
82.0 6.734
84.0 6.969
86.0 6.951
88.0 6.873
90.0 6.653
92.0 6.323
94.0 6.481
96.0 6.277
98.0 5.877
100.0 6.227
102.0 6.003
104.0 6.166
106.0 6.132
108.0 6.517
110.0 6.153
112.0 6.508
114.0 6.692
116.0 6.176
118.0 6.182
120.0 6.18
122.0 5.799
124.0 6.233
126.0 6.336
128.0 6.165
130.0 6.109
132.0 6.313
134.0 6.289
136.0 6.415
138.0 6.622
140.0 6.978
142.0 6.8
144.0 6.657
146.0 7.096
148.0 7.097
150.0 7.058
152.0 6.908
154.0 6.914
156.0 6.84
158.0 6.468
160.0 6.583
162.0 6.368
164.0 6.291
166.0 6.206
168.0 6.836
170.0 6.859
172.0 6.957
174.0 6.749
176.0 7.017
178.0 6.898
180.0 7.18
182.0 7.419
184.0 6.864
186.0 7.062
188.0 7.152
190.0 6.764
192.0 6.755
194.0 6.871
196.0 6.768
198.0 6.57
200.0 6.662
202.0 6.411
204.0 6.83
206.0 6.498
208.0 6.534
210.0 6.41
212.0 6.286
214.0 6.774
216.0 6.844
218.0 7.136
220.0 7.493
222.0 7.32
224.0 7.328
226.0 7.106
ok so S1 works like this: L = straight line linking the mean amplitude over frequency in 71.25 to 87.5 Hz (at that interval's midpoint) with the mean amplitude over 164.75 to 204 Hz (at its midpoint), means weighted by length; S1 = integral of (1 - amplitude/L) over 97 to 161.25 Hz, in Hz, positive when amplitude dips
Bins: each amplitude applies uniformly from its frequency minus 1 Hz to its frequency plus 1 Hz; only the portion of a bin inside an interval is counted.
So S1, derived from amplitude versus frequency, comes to 3.65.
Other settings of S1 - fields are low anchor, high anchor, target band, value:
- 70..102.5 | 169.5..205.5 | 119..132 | 1.1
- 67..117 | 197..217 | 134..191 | -2.2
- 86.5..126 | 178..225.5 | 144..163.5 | -0.6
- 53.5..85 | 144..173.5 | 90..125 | 3.2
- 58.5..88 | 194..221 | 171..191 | -0.8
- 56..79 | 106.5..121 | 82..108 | 0.7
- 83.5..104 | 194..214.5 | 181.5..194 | -0.8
